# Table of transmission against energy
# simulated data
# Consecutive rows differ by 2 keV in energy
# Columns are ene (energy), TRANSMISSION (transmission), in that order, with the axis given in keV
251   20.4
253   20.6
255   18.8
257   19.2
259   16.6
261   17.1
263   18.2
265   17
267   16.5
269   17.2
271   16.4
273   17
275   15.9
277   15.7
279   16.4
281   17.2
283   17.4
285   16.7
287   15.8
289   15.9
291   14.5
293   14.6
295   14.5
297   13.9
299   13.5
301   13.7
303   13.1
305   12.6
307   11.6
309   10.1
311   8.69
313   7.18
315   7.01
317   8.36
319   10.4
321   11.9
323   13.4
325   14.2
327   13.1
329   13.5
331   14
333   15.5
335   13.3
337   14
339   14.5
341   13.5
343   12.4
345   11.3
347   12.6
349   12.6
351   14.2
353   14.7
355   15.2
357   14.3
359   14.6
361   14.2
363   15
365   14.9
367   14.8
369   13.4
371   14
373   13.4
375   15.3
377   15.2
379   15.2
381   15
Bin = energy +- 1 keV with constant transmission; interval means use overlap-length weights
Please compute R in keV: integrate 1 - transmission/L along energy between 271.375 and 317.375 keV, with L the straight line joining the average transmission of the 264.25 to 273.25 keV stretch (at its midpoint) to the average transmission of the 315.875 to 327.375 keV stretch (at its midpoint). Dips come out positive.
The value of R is 2.8 keV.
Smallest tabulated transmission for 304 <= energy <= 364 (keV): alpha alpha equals 7.01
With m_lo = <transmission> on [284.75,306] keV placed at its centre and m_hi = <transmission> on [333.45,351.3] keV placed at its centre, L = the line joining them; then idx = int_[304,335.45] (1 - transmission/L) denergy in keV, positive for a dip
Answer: 5.0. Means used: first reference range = 14.4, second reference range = 13.2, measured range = 11.5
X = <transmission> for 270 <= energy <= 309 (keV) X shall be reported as 14.9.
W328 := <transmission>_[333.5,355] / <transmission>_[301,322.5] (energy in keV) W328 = 1.30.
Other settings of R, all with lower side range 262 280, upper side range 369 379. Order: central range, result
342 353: 1.6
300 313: 3.8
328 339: 0.9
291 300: 1.1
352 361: 0.1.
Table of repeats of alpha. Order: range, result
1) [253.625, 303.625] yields 13.1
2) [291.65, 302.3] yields 13.5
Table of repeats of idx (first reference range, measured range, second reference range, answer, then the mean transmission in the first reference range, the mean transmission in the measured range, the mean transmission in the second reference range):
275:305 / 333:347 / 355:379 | 1.4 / 15.1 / 13.3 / 14.5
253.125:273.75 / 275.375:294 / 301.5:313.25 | -2.2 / 17.5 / 16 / 10.9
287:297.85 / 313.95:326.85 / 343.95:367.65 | 3.1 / 14.8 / 11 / 14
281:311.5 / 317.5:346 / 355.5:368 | 2.4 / 14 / 13.1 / 14.7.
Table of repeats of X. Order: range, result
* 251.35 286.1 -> 17.3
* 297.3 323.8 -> 10.9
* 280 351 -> 13.1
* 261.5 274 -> 17.1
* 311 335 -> 11.6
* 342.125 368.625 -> 13.9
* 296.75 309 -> 12.8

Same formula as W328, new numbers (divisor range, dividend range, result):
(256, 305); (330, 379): 0.88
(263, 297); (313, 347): 0.77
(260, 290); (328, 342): 0.84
